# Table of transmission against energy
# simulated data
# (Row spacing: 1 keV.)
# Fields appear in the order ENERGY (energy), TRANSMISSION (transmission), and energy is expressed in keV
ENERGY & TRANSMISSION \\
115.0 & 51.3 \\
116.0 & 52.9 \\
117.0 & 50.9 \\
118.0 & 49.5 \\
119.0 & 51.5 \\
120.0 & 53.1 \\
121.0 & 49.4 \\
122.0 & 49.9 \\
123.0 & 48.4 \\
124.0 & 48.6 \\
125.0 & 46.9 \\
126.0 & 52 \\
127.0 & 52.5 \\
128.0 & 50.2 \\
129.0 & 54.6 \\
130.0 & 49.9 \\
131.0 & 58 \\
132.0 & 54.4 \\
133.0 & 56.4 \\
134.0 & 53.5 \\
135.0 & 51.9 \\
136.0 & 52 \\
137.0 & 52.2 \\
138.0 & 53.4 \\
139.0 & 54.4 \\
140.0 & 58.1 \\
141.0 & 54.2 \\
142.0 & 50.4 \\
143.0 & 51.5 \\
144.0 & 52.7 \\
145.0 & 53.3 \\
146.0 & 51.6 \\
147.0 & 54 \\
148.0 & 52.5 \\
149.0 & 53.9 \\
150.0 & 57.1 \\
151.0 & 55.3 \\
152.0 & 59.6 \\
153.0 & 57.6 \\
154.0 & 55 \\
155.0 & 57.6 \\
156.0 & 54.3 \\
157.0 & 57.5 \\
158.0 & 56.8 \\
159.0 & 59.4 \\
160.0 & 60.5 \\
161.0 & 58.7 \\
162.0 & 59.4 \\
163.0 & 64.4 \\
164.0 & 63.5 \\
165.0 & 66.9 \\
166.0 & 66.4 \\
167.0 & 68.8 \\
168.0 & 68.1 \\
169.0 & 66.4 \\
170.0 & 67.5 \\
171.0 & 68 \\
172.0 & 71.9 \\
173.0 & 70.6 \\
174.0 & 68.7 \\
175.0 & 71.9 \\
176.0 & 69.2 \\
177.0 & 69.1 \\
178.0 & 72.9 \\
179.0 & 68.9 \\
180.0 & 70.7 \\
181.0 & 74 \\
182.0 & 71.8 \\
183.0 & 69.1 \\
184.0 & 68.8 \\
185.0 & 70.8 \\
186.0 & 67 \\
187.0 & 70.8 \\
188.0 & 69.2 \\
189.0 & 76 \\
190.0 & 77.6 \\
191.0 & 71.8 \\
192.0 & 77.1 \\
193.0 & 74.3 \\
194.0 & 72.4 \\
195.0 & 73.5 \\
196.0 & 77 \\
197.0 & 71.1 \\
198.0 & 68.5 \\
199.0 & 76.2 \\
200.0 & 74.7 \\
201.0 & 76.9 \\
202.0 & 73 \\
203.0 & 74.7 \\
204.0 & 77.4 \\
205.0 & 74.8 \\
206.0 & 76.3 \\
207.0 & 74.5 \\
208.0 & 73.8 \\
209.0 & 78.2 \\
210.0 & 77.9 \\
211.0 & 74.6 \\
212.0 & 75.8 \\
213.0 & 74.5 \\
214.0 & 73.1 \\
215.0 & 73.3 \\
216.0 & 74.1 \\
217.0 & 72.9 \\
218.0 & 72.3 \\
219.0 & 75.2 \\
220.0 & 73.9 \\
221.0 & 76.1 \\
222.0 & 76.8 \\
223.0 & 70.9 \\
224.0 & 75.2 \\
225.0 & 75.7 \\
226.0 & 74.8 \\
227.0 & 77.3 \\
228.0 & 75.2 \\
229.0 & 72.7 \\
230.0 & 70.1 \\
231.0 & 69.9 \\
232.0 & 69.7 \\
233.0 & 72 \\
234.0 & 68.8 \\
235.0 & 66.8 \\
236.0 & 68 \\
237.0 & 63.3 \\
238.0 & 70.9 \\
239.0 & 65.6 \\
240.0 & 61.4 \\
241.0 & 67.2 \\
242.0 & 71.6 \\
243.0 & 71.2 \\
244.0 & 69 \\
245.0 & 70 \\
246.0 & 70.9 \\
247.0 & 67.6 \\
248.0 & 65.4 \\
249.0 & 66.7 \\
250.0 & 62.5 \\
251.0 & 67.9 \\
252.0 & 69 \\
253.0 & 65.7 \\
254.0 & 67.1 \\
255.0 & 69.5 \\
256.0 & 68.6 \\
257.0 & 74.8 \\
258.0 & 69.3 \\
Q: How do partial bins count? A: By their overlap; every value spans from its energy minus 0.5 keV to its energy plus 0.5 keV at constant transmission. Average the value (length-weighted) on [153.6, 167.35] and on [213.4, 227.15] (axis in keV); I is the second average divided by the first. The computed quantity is 1.23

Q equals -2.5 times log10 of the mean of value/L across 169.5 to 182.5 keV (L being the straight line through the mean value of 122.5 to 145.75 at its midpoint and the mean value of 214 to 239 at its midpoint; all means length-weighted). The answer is -0.15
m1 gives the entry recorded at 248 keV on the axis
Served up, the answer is 65.4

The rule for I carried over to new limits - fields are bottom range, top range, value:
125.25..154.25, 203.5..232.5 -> 1.38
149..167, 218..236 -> 1.22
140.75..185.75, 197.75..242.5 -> 1.16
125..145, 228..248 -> 1.30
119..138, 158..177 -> 1.27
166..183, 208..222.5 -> 1.07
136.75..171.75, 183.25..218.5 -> 1.26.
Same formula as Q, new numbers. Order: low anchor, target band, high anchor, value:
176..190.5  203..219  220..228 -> -0.02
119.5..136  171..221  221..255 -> -0.16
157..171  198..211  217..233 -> -0.08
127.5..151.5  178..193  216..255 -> -0.17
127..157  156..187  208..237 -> -0.09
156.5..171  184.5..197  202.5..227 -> -0.05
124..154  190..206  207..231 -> -0.08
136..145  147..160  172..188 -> 0.05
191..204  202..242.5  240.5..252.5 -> -0.02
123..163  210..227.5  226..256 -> -0.14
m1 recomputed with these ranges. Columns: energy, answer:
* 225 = 75.7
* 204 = 77.4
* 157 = 57.5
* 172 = 71.9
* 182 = 71.8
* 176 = 69.2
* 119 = 51.5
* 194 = 72.4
